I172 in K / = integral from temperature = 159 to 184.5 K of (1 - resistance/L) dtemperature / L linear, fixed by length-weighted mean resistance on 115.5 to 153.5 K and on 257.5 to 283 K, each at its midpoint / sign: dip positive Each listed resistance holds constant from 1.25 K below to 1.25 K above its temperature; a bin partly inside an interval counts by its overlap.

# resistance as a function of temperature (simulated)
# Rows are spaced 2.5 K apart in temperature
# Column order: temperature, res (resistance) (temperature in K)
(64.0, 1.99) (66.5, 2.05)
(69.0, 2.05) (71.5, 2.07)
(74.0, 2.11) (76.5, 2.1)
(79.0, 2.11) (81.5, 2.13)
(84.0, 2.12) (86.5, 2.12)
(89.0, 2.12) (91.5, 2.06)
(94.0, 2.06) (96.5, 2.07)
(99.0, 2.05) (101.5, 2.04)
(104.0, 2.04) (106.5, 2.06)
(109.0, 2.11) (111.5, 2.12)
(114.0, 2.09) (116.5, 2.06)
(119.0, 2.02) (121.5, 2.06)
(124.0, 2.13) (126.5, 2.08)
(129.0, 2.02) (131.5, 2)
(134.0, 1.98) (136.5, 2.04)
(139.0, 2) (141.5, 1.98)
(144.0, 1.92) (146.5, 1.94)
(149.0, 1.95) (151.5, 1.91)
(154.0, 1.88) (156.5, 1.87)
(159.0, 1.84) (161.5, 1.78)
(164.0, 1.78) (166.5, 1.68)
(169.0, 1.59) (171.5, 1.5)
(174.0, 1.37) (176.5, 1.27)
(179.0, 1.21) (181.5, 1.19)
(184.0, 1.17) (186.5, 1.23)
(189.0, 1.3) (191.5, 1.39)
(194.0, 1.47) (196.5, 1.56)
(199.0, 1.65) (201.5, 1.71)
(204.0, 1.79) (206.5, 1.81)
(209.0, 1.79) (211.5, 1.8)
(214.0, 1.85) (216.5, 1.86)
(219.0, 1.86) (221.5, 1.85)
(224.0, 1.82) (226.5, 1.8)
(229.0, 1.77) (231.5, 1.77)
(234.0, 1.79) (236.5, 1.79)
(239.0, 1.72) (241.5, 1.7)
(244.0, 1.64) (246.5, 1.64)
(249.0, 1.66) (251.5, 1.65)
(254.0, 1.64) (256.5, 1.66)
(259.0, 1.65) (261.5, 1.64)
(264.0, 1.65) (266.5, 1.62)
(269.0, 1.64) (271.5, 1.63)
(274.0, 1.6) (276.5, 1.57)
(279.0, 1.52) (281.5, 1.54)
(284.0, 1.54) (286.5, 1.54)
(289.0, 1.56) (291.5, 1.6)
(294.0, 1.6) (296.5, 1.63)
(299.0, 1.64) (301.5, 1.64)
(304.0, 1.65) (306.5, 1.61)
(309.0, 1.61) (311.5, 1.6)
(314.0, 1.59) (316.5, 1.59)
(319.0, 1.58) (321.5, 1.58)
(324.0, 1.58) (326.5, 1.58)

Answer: 5.6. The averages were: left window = 2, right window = 1.61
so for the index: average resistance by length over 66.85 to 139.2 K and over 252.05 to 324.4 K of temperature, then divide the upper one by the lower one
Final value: 0.77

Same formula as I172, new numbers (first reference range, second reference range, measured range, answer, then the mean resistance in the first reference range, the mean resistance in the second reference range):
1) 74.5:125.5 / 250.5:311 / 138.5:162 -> 0.5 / 2.08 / 1.61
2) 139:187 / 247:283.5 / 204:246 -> -4.0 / 1.65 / 1.62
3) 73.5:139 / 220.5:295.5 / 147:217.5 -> 9.3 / 2.07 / 1.66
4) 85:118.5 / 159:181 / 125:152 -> -3.1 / 2.08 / 1.53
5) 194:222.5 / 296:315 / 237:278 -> 1.1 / 1.76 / 1.62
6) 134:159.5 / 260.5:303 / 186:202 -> 3.0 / 1.94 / 1.6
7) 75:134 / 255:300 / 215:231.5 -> -0.7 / 2.08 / 1.6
